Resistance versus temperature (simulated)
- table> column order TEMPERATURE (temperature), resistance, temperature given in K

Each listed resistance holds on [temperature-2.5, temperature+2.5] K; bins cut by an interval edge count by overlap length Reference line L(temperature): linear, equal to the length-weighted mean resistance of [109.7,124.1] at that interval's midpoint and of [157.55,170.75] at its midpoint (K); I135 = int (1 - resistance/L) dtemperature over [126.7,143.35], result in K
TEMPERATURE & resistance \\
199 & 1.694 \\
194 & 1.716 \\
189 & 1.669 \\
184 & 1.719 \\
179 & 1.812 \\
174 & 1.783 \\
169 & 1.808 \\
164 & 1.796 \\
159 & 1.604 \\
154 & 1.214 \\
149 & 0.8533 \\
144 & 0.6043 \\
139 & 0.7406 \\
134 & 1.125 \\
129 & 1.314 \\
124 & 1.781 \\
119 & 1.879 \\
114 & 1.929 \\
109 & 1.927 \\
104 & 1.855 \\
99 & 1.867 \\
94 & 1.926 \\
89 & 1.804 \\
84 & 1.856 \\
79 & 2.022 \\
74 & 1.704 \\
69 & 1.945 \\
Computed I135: 7.5 K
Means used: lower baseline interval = 1.88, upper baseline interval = 1.74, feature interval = 1.01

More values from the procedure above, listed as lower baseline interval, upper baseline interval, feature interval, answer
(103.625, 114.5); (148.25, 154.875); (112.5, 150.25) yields 5.7 K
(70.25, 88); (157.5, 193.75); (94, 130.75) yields 0.2 K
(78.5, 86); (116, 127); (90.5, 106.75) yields 0.0 K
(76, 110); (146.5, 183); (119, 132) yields 1.1 K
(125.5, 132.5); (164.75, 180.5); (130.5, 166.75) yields 9.9 K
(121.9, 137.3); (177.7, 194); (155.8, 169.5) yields -1.1 K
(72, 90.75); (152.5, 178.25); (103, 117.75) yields -1.0 K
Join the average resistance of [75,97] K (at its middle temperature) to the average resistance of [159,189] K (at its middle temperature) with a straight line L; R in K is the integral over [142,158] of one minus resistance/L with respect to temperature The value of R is 7.4 K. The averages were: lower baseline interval 1.89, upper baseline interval 1.76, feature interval 0.966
